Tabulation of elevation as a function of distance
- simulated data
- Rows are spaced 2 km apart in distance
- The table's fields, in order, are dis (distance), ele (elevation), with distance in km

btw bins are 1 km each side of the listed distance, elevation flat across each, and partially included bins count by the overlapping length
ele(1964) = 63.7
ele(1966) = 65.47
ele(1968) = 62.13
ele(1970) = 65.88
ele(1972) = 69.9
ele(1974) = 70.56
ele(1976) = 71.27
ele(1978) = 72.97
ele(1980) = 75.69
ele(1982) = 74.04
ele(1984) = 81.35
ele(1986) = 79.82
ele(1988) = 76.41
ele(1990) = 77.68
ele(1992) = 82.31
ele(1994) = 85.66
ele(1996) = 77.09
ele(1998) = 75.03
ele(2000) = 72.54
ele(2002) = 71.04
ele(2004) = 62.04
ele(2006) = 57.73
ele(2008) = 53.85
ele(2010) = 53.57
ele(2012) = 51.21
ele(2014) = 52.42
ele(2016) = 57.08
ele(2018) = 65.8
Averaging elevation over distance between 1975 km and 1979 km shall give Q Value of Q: 72.1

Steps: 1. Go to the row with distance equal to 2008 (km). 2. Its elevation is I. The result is 53.85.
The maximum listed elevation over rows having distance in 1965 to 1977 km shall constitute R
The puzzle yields 71.27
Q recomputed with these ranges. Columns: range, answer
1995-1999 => 76.1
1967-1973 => 66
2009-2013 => 52.4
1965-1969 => 63.8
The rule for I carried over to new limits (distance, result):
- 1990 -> 77.68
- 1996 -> 77.09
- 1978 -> 72.97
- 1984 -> 81.35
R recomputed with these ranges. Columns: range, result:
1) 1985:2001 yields 85.66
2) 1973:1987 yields 81.35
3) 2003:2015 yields 62.04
